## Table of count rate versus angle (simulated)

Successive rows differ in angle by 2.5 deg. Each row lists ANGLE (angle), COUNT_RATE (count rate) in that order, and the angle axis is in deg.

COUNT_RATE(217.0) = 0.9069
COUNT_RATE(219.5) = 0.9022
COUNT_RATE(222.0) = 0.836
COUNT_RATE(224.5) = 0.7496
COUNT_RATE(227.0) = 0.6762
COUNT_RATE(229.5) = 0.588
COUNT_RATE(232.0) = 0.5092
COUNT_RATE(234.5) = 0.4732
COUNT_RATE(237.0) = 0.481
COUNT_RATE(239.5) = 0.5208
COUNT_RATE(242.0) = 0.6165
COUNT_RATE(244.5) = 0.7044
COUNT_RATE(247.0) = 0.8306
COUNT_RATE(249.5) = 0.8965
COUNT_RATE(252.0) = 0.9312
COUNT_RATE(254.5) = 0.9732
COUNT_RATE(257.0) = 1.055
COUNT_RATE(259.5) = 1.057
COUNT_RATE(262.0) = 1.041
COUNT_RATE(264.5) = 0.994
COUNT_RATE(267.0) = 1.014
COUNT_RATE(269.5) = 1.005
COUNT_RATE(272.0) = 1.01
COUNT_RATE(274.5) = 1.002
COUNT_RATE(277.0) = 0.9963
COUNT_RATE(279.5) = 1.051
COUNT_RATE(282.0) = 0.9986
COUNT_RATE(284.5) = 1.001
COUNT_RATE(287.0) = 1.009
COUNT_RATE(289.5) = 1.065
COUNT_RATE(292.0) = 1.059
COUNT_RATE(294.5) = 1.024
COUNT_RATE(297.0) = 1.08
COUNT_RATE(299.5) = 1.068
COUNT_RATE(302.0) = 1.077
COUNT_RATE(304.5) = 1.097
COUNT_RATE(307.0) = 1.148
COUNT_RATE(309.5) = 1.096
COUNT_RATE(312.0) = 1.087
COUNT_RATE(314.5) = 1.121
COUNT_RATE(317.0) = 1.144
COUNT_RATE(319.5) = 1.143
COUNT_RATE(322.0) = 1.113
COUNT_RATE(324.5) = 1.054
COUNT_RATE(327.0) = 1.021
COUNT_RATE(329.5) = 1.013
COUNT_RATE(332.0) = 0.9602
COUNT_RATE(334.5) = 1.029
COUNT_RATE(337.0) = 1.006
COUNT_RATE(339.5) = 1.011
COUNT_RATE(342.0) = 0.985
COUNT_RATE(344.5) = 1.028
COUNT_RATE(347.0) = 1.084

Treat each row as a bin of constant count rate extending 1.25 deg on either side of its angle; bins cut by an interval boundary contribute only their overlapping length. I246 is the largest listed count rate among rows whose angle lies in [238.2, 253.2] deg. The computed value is 0.9312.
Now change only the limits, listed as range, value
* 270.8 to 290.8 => 1.065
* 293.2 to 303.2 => 1.08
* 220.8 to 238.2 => 0.836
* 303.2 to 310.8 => 1.148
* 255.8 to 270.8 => 1.057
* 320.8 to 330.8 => 1.113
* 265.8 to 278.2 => 1.014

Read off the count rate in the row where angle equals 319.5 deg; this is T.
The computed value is 1.143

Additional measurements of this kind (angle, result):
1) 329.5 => 1.013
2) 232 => 0.5092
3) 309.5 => 1.096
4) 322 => 1.113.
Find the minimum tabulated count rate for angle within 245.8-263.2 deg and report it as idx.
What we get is 0.8306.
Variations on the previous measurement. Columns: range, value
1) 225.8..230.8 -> 0.588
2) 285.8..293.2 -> 1.009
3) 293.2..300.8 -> 1.024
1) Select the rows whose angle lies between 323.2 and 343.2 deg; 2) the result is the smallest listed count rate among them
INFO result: 0.9602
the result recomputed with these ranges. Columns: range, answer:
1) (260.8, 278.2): 0.994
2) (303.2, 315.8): 1.087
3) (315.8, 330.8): 1.013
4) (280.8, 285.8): 0.9986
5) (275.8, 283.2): 0.9963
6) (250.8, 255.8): 0.9312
